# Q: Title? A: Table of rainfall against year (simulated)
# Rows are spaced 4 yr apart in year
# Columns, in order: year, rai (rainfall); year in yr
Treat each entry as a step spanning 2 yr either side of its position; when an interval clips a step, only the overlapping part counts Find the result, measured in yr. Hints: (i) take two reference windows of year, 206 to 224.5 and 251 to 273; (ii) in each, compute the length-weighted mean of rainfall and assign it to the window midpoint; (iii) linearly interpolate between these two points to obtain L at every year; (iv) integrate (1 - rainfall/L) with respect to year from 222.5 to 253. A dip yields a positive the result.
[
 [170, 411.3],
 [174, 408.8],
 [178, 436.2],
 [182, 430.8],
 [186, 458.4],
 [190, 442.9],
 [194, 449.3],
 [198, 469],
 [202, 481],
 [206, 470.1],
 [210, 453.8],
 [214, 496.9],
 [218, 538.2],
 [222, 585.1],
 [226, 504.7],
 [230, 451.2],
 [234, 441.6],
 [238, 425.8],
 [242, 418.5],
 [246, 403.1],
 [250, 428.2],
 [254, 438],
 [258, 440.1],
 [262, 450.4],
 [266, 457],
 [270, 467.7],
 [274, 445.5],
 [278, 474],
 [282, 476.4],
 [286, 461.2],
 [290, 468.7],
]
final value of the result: 2.3 yr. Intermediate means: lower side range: 513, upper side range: 449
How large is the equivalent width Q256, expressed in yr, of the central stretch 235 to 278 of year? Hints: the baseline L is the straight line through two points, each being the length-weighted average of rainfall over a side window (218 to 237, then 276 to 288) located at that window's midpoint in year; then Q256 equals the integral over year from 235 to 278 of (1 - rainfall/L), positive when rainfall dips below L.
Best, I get 3.8 yr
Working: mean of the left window 496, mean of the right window 471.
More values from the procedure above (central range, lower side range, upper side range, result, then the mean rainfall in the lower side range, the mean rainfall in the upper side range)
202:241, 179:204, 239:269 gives -3.36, 454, 434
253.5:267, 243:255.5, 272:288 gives -0.29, 422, 464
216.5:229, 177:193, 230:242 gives -2.84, 443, 434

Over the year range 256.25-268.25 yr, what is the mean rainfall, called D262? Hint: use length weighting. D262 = 450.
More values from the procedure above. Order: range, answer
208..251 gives 469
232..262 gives 429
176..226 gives 477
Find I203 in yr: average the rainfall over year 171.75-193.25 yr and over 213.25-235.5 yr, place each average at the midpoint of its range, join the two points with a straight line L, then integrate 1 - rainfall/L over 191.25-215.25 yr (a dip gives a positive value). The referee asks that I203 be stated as 0.08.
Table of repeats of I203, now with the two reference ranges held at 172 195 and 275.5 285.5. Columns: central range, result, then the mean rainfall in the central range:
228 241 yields 0.50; 438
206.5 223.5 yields -2.42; 512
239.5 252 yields 1.15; 417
